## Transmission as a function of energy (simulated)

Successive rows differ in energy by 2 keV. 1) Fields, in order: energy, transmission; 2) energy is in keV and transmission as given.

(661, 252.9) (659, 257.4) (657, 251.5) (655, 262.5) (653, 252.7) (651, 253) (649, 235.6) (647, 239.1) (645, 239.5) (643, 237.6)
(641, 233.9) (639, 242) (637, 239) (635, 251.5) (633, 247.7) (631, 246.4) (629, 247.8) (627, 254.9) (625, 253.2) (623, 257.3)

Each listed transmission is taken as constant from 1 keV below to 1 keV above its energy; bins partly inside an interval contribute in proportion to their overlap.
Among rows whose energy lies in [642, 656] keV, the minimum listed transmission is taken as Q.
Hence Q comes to 235.6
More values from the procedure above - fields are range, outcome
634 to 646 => 233.9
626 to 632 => 246.4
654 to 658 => 251.5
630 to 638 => 239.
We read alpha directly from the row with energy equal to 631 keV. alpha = 246.4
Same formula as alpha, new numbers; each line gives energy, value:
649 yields 235.6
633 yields 247.7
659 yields 257.4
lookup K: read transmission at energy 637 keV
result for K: 239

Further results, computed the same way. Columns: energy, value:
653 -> 252.7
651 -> 253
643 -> 237.6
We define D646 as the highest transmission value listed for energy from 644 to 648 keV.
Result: 239.5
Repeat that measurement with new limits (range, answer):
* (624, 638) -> 254.9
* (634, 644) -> 251.5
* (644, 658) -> 262.5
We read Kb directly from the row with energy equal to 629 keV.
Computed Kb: 247.8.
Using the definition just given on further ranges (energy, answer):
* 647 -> 239.1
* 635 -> 251.5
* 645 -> 239.5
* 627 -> 254.9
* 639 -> 242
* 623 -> 257.3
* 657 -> 251.5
